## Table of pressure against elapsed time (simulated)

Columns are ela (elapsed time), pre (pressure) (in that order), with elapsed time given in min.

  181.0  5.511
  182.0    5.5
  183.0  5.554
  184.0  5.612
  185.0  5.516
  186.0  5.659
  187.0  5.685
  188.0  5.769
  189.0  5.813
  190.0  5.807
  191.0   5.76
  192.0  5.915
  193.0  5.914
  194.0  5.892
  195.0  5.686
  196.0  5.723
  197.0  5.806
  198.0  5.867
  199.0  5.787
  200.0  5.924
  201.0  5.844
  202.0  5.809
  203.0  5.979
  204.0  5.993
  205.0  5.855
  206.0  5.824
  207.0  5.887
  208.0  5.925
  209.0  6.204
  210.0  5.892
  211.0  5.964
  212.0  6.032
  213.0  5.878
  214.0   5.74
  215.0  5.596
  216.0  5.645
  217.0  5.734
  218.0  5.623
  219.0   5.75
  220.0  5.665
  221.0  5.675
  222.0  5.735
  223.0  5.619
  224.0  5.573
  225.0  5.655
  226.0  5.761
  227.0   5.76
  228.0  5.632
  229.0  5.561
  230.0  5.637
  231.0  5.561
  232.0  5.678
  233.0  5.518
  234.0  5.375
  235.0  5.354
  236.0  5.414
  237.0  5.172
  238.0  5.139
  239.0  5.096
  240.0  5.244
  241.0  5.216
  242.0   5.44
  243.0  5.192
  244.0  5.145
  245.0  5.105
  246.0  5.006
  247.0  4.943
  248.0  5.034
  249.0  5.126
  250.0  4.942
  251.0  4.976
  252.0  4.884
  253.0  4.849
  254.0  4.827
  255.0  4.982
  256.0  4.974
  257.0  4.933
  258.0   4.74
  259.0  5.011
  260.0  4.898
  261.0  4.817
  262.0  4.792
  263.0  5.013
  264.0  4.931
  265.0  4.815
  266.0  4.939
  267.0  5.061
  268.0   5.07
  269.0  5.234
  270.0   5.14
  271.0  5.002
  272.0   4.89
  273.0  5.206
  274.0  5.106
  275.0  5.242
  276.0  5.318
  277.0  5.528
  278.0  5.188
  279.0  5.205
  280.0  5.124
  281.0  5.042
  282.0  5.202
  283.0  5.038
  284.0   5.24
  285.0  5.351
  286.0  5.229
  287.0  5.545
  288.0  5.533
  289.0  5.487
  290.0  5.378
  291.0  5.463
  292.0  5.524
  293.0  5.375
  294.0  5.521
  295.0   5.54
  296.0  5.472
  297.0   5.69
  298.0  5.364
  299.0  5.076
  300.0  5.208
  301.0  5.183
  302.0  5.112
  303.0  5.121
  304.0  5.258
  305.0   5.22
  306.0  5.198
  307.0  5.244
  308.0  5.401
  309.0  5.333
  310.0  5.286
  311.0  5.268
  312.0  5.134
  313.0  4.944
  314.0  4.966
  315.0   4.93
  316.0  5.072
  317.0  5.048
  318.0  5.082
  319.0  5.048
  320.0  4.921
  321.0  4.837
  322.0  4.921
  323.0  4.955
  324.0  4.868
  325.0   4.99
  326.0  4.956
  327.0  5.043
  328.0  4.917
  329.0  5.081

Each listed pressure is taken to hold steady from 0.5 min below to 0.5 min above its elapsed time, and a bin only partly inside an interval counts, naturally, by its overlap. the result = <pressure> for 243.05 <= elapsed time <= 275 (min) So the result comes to 4.99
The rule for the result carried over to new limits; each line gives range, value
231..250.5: 5.23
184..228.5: 5.79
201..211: 5.93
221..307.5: 5.23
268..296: 5.28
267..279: 5.17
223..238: 5.54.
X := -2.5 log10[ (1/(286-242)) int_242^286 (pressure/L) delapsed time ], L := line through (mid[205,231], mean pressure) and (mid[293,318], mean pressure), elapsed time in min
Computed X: 0.09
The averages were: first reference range 5.76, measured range 5.05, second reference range 5.23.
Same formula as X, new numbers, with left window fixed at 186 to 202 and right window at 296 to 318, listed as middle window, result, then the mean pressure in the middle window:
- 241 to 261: 0.10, 5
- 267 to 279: 0.04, 5.17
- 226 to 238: 0.02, 5.51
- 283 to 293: -0.02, 5.4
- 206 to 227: -0.02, 5.78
